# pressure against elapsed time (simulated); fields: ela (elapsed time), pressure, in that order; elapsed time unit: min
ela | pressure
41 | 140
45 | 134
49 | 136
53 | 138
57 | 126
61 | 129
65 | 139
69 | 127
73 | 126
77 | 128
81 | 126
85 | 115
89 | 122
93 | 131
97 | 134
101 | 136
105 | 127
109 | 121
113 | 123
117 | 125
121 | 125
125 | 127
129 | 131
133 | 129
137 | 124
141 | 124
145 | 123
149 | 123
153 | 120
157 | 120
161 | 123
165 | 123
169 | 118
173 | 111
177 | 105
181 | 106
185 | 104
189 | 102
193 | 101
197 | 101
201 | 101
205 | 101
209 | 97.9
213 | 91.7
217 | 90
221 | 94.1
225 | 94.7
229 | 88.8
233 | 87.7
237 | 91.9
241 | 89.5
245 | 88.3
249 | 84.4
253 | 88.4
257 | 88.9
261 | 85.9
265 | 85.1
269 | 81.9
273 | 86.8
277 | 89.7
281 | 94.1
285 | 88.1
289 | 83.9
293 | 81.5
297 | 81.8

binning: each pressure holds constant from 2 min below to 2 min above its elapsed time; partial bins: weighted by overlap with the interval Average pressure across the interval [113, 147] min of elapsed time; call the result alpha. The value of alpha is 126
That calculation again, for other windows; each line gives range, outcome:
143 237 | 105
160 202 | 108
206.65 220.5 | 93.5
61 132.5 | 127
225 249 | 89.3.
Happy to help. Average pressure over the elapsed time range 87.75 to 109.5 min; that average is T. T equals 129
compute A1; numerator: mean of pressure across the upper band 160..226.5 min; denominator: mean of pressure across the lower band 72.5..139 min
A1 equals 0.82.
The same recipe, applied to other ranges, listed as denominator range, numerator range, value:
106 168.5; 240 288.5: 0.71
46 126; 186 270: 0.72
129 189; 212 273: 0.75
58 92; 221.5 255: 0.71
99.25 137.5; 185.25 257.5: 0.74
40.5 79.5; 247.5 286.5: 0.66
